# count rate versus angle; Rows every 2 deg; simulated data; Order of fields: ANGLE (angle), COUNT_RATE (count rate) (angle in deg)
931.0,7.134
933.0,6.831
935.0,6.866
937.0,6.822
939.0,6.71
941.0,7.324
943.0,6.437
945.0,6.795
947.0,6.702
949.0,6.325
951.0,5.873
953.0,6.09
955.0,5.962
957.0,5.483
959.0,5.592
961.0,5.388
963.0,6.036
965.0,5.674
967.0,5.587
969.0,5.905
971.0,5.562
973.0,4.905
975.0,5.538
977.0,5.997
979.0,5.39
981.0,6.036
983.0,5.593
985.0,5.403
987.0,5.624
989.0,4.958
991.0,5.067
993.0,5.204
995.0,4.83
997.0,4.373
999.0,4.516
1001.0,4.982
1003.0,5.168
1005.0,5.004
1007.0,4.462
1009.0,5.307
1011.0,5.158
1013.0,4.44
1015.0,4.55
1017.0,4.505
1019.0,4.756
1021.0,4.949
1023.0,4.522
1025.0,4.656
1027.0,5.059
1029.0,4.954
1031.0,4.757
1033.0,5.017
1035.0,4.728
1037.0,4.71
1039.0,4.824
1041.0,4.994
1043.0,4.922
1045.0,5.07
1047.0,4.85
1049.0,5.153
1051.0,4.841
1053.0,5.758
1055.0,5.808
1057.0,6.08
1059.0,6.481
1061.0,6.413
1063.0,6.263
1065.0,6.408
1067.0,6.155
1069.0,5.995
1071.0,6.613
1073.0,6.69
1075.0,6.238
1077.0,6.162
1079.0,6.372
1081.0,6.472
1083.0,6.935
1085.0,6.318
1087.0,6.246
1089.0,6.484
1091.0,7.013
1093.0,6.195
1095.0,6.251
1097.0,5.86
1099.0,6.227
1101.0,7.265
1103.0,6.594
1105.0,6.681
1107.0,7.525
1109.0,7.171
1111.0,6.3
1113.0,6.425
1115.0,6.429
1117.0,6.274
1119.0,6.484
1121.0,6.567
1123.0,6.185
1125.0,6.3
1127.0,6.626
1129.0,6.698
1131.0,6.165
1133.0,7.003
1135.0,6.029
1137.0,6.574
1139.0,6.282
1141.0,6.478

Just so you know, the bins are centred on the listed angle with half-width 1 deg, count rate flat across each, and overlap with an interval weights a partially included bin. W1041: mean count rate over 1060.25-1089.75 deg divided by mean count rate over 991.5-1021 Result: 1.33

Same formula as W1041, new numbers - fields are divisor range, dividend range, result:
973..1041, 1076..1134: 1.31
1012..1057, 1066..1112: 1.32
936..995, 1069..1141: 1.11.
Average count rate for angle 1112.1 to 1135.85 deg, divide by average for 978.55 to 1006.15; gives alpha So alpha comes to 1.25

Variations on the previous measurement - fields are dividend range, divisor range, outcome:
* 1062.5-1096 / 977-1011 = 1.24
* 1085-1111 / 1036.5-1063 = 1.22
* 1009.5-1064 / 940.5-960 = 0.82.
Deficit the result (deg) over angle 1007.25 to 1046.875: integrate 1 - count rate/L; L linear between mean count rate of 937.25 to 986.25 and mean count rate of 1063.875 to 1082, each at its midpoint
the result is 8.7 deg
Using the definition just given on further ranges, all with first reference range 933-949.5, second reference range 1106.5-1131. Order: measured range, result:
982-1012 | 7.4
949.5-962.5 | 1.9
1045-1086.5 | 3.3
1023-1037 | 3.8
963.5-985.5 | 3.6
